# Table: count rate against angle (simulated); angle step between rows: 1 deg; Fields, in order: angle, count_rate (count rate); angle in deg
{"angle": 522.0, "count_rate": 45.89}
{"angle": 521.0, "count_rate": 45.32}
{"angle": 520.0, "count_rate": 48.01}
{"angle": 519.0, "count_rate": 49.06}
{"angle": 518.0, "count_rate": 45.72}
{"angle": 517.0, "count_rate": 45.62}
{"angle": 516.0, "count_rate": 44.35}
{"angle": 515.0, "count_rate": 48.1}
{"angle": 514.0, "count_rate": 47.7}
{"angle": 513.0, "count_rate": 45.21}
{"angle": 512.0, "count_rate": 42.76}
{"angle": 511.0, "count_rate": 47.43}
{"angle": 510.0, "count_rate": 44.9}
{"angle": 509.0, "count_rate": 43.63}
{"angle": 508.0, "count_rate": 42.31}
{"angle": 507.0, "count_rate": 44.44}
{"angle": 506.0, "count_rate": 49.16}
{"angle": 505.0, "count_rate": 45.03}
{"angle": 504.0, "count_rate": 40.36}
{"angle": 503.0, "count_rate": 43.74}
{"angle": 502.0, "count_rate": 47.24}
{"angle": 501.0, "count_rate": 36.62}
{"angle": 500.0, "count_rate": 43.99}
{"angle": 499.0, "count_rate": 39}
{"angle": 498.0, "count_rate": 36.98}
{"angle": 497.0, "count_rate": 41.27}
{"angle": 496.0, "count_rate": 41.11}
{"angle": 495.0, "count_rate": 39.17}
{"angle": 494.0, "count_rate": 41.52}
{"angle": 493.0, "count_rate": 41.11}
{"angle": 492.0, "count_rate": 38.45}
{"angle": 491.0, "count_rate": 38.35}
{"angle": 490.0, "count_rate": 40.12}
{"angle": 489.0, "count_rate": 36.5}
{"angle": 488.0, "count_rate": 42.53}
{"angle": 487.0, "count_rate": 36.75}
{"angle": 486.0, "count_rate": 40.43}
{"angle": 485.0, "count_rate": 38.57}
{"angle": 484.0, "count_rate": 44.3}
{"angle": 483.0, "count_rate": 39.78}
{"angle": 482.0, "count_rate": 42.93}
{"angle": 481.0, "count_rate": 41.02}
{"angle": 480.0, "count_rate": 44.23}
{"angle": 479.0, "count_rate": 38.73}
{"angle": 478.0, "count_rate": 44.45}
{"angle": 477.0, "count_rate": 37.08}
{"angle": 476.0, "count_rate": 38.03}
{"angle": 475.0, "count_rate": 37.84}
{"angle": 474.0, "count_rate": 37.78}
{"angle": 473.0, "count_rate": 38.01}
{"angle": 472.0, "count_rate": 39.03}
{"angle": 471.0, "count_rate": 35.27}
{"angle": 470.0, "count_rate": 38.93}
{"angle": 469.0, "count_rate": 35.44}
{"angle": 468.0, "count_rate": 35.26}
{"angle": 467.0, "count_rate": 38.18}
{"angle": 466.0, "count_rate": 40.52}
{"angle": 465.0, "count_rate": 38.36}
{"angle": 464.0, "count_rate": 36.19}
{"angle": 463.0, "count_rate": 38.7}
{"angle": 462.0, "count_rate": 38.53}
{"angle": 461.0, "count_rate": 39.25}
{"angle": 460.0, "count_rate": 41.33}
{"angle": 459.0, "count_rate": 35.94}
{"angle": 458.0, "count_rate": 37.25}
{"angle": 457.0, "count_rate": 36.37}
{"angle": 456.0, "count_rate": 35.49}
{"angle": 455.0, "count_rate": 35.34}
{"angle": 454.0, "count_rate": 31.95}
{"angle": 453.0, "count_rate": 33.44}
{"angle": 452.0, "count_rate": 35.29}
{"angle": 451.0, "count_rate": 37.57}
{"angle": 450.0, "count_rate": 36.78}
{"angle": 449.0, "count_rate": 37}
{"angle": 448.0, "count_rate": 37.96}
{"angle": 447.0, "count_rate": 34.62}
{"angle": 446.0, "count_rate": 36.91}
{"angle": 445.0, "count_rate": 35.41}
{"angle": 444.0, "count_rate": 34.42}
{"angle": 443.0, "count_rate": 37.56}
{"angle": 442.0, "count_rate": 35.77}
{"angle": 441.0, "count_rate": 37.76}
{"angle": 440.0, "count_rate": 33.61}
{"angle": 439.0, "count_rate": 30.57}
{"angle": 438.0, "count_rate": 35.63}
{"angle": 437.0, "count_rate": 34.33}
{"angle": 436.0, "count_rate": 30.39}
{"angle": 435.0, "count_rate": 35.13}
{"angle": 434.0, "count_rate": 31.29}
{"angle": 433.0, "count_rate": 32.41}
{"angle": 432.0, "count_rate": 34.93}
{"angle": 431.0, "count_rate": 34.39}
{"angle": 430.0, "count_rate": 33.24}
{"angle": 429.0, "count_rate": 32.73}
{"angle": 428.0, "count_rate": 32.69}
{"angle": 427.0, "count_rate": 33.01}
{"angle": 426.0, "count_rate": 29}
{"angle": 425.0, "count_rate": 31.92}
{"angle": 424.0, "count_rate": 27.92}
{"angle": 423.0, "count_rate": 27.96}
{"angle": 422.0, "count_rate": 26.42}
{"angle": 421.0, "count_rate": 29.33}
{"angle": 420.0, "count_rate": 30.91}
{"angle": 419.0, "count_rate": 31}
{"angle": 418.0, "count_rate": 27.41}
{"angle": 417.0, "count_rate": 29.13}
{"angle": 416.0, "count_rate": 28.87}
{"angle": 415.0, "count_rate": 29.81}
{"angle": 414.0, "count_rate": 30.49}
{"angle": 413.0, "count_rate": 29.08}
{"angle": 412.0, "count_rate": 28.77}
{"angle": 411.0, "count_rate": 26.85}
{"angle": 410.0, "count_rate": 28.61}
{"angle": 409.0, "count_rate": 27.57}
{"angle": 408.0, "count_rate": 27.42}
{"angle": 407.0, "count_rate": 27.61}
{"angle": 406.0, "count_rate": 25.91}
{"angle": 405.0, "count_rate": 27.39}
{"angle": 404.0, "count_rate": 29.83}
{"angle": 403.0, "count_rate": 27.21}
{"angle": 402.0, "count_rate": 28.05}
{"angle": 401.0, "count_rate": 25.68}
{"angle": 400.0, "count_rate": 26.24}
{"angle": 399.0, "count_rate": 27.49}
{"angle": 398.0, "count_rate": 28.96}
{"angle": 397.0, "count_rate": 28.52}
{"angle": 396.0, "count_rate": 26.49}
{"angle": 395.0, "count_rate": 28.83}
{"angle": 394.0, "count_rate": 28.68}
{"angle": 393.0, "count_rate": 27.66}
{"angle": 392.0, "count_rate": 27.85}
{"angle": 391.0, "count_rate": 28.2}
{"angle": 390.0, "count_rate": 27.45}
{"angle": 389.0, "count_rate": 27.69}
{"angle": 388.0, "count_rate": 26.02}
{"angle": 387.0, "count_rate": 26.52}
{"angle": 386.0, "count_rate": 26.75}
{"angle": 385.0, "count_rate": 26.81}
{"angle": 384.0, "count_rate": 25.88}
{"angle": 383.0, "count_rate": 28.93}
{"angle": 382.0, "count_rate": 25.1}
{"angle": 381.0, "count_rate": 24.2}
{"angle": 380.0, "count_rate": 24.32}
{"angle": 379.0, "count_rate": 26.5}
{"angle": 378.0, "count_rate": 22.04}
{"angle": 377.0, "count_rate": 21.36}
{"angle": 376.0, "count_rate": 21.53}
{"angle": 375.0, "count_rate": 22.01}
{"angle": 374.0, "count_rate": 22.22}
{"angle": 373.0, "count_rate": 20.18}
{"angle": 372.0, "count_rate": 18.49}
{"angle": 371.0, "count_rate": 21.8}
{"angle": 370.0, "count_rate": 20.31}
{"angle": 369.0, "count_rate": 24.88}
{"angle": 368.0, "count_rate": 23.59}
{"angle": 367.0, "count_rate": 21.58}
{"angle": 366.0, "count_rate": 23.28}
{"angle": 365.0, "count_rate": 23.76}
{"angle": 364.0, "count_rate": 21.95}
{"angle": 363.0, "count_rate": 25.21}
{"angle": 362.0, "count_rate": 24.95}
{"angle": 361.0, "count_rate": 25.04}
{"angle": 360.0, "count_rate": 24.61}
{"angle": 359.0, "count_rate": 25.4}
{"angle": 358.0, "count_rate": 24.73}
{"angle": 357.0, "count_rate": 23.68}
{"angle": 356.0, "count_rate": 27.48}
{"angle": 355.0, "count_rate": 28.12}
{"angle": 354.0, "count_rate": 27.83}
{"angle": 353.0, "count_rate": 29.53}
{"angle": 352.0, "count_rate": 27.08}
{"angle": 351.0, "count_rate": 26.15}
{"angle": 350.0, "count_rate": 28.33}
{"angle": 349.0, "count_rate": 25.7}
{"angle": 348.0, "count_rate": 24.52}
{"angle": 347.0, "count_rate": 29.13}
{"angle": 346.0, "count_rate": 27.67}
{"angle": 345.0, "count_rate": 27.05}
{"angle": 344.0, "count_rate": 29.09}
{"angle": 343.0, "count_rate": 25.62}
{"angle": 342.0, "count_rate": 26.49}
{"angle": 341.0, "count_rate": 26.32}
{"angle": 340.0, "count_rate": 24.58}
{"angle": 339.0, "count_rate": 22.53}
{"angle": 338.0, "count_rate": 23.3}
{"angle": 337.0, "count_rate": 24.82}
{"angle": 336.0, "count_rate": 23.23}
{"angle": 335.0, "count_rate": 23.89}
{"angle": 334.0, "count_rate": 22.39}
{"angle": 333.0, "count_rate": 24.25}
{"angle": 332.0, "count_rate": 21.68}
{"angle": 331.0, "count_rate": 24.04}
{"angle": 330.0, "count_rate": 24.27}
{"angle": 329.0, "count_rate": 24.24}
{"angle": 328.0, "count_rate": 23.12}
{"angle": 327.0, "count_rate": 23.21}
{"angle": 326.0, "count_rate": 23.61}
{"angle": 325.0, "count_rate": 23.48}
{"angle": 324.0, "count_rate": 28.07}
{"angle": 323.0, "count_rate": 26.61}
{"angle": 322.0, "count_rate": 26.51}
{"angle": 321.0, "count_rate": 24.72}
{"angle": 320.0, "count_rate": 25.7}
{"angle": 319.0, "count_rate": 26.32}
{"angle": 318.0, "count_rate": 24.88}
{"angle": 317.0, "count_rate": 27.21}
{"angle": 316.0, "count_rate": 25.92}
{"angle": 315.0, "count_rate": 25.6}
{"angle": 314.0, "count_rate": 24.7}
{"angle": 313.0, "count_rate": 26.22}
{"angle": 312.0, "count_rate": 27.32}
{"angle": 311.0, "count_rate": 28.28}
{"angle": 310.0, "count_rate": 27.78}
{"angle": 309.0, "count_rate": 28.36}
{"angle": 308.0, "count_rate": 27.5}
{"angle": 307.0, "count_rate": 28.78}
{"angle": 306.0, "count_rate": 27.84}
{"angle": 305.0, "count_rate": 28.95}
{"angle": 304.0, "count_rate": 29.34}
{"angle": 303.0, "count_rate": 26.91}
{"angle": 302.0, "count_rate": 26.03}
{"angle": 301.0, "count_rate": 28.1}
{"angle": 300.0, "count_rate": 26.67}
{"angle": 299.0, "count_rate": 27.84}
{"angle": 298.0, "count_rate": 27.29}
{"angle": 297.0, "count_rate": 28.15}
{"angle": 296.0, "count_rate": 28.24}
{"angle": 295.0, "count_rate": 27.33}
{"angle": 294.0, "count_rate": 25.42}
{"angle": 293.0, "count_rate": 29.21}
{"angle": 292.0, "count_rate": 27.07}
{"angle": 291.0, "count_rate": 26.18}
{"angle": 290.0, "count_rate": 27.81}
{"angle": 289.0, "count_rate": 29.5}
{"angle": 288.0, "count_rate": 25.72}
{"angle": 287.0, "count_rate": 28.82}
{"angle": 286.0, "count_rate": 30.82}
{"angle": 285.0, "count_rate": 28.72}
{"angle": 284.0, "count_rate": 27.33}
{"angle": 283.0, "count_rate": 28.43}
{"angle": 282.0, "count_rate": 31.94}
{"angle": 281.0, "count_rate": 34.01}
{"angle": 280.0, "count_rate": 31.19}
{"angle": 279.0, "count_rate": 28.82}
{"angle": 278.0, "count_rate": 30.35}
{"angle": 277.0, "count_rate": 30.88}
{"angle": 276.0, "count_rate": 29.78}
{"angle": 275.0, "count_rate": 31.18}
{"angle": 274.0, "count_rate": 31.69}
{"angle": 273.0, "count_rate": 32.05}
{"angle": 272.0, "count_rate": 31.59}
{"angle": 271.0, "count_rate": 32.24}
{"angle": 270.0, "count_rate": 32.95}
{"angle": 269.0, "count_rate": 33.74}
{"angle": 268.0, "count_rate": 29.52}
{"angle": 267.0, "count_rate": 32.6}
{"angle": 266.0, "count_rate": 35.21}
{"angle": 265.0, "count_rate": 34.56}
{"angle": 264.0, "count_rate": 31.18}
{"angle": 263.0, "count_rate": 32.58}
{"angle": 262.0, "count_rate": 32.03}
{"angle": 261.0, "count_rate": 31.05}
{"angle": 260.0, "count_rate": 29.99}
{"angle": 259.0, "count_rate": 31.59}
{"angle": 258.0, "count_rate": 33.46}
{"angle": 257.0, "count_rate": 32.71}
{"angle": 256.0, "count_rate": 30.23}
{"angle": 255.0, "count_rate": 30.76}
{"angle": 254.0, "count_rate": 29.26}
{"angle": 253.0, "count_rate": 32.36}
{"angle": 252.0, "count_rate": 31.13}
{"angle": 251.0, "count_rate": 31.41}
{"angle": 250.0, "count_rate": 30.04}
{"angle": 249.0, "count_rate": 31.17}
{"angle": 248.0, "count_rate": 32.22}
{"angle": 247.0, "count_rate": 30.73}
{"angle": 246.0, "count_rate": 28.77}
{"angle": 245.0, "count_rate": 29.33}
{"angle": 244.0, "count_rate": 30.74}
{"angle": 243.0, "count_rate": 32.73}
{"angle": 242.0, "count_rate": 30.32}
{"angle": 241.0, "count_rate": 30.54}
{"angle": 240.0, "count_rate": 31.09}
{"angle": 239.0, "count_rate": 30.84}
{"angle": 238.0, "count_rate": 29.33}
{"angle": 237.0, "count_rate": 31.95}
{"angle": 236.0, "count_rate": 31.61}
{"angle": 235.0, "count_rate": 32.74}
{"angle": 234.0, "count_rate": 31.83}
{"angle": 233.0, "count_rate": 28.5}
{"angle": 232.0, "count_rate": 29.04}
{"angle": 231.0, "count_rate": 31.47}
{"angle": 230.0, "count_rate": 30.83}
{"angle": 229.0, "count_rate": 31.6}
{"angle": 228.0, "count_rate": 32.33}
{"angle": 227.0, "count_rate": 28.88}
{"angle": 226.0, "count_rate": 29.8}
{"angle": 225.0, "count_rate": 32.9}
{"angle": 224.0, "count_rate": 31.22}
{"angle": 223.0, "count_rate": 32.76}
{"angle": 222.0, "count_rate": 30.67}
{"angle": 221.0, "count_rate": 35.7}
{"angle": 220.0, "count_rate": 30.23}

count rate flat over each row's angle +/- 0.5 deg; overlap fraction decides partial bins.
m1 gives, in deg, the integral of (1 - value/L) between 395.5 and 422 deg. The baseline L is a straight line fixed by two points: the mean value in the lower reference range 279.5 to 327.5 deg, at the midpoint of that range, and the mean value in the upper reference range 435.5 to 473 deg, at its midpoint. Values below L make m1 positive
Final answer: 4.3 deg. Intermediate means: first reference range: 27.4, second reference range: 36.3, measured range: 28.2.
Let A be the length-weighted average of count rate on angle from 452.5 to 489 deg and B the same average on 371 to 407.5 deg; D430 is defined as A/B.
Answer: 1.48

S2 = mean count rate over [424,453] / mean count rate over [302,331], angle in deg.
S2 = 1.31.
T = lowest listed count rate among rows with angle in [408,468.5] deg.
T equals 26.42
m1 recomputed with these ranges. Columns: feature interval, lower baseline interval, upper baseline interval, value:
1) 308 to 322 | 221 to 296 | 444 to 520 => 2.82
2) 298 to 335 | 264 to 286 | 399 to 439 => 5.90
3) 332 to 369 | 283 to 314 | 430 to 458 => 6.10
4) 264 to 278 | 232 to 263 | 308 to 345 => -1.31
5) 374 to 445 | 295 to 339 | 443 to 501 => 9.35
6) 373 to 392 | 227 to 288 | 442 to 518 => 5.73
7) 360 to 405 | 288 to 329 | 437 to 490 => 9.48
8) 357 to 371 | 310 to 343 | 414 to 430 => 1.67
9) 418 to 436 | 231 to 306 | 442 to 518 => 2.94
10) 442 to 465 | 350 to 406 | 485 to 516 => -0.49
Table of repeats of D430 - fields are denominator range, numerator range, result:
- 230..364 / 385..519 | 1.26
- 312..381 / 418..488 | 1.45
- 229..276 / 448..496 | 1.23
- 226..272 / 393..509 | 1.12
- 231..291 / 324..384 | 0.79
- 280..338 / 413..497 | 1.35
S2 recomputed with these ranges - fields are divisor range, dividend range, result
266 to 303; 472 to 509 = 1.39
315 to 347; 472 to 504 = 1.60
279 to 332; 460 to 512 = 1.49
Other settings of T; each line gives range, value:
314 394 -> 18.49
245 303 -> 25.42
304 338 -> 21.68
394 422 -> 25.68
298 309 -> 26.03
